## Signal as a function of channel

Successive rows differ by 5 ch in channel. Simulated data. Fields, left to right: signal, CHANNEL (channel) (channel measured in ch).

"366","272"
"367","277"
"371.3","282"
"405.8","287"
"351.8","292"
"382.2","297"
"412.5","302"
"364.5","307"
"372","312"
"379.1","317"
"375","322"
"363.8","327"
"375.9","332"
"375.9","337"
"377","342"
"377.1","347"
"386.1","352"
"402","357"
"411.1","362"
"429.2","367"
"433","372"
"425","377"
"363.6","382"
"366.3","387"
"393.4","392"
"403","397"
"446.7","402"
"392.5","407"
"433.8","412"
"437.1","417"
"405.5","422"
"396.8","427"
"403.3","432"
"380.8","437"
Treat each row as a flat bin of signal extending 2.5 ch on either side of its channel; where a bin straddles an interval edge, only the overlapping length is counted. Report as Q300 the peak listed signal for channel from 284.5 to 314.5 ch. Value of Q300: 412.5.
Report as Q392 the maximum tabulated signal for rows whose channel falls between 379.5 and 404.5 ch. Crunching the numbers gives 446.7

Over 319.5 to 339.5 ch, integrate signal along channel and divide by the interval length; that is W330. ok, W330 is 373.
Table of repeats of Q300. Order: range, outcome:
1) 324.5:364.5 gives 411.1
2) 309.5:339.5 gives 379.1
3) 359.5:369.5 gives 429.2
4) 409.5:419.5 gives 437.1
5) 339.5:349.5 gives 377.1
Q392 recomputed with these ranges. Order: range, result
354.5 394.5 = 433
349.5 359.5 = 402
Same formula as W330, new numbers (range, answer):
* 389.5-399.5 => 398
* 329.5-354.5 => 378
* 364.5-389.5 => 403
